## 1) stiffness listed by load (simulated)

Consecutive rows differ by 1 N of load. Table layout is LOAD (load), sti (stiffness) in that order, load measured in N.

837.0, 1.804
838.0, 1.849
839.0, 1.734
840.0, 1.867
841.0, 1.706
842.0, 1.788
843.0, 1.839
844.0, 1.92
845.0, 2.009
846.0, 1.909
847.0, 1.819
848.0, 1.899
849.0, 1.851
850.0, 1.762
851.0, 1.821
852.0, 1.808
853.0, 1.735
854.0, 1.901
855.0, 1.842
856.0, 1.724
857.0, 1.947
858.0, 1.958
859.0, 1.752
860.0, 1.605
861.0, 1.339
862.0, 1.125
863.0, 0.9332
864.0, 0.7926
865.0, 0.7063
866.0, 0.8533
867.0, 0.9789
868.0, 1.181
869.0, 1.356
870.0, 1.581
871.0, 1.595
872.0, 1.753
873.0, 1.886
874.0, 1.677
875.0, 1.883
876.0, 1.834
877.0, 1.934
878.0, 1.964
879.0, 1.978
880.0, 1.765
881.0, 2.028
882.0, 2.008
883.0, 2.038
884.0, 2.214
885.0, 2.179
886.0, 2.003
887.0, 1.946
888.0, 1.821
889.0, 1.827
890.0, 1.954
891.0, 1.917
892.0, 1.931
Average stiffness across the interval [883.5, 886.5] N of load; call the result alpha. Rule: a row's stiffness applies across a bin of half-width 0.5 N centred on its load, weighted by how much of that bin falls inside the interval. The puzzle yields 2.13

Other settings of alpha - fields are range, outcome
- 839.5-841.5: 1.79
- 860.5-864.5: 1.05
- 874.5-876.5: 1.86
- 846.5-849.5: 1.86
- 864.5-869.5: 1.02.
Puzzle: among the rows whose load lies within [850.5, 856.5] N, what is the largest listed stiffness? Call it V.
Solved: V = 1.901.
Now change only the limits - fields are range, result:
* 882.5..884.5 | 2.214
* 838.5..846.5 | 2.009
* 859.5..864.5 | 1.605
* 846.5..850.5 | 1.899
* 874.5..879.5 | 1.978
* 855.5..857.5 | 1.947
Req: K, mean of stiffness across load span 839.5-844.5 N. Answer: 1.82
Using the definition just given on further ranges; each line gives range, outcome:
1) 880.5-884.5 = 2.07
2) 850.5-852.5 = 1.81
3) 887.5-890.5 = 1.87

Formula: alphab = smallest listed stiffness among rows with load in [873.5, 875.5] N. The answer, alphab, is 1.677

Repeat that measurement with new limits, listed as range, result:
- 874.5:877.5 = 1.834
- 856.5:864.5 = 0.7926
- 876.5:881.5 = 1.765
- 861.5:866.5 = 0.7063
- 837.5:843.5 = 1.706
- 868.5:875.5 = 1.356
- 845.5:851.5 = 1.762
